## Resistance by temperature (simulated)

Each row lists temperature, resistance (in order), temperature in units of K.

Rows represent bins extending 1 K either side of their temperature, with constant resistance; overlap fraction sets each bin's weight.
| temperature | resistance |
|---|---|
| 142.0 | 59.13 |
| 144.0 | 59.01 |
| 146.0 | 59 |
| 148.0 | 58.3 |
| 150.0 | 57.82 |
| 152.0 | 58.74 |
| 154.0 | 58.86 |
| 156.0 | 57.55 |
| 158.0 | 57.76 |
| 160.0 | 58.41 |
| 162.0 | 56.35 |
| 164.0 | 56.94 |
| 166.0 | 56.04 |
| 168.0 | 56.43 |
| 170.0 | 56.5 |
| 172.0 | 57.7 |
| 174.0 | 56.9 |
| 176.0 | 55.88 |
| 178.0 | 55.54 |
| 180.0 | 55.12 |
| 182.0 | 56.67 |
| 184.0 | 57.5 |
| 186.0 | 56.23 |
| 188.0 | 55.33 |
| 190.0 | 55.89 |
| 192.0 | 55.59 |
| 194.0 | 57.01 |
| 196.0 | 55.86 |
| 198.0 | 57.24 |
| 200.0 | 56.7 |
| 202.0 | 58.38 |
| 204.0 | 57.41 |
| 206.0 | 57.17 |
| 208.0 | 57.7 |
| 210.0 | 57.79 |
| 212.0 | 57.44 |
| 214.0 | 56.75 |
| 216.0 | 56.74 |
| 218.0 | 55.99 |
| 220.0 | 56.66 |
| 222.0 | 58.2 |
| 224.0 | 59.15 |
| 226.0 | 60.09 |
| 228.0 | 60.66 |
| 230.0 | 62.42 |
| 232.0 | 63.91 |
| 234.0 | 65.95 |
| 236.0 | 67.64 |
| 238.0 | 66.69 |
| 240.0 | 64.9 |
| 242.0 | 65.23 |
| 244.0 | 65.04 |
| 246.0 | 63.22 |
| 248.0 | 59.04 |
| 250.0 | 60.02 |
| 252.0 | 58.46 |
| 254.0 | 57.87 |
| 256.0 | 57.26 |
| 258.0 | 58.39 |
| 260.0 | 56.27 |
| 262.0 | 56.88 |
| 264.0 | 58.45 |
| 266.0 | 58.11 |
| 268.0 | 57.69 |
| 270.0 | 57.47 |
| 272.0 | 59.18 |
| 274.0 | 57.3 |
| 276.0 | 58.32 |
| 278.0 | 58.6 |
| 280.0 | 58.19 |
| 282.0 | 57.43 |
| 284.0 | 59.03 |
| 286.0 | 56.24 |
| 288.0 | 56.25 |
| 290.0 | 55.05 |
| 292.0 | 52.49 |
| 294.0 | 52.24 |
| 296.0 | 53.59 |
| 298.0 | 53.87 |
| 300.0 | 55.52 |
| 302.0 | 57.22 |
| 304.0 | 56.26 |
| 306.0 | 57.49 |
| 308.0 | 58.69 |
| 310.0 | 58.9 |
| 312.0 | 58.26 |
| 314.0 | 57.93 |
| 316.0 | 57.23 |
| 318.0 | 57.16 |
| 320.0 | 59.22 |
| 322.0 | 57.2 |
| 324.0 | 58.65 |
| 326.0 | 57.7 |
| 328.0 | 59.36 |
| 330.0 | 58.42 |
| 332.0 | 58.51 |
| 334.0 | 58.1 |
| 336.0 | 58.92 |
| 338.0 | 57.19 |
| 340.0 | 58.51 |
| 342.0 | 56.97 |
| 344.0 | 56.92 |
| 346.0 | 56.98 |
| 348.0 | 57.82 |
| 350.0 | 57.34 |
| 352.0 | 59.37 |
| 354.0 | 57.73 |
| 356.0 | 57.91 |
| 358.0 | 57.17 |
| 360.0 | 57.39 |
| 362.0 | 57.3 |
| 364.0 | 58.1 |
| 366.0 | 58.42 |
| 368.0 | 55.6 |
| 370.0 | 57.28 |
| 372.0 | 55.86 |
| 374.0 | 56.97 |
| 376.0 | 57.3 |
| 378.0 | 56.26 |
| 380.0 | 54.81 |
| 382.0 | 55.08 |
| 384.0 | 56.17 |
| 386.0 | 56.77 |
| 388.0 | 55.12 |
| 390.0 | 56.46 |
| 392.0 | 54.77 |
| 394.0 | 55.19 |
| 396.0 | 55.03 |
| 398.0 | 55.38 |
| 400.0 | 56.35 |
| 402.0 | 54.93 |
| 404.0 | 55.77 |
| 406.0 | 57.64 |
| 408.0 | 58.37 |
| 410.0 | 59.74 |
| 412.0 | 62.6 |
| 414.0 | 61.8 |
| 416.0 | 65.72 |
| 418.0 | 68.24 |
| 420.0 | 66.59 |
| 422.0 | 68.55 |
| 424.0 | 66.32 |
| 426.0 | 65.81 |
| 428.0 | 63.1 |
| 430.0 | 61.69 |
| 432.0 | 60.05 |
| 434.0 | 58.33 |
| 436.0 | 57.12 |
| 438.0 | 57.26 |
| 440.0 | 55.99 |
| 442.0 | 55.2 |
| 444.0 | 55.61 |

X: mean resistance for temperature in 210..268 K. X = 60.2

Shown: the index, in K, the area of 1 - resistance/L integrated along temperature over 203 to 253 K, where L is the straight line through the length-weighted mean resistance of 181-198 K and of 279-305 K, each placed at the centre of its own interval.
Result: -4.0 K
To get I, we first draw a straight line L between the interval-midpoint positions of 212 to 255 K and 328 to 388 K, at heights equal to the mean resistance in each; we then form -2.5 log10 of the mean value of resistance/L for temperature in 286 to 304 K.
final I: 0.09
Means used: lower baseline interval 61.1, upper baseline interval 57.3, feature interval 54.7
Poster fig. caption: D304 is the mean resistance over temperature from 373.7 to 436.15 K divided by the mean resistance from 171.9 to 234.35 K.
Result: 1.0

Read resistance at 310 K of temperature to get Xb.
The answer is 58.9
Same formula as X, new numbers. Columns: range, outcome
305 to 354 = 58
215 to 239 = 61.2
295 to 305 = 55.3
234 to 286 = 59.9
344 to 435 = 58.7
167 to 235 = 57.7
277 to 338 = 57.1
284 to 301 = 54.7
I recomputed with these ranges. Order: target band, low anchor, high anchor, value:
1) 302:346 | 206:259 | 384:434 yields 0.04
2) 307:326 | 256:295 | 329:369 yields -0.01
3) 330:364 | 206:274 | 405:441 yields 0.06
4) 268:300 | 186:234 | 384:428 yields 0.04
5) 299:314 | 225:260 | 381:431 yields 0.07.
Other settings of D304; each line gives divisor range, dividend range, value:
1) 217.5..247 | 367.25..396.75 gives 0.89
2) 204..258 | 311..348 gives 0.96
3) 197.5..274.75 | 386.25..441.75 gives 1.00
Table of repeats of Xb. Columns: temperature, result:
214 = 56.75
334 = 58.1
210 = 57.79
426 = 65.81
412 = 62.6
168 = 56.43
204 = 57.41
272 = 59.18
